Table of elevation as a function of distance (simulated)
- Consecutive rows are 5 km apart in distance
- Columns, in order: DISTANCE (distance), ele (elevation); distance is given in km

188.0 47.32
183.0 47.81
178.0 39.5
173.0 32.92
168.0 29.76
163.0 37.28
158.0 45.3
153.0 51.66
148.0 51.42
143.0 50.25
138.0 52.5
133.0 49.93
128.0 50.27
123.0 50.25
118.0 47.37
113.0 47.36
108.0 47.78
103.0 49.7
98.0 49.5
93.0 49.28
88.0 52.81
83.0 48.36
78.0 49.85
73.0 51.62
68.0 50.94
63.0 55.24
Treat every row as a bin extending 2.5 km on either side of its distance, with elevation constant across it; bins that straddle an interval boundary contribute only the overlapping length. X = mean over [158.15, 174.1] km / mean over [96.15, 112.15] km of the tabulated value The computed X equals 0.72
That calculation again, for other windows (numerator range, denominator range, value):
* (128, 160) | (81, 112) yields 1.02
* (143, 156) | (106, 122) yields 1.07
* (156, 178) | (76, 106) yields 0.73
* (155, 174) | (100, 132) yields 0.76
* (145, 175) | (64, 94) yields 0.82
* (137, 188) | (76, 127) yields 0.89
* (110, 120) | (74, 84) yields 0.96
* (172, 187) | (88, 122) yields 0.85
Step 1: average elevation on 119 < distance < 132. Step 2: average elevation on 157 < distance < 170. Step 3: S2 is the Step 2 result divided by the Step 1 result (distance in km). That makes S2 0.74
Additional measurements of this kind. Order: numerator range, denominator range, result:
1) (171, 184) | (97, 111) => 0.81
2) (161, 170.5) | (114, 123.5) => 0.69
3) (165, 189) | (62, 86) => 0.76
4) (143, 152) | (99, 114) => 1.05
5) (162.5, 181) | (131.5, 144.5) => 0.69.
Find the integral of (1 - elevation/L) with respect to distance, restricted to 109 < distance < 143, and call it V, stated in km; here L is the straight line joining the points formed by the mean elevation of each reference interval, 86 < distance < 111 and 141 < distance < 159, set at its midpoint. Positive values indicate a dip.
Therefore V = 0.2 km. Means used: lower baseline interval 49.7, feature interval 49.6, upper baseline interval 50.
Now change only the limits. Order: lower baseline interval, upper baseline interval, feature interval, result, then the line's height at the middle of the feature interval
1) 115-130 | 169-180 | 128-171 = -4.1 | 41.9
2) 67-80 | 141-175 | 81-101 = -0.4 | 49.1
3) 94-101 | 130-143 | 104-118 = 0.6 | 50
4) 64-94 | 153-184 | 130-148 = -3.3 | 43.1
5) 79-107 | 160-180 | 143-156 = -4.0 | 39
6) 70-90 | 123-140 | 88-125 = 1.2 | 50.7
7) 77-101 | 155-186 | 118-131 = -1.3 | 45.2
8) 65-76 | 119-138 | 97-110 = 0.5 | 50.7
